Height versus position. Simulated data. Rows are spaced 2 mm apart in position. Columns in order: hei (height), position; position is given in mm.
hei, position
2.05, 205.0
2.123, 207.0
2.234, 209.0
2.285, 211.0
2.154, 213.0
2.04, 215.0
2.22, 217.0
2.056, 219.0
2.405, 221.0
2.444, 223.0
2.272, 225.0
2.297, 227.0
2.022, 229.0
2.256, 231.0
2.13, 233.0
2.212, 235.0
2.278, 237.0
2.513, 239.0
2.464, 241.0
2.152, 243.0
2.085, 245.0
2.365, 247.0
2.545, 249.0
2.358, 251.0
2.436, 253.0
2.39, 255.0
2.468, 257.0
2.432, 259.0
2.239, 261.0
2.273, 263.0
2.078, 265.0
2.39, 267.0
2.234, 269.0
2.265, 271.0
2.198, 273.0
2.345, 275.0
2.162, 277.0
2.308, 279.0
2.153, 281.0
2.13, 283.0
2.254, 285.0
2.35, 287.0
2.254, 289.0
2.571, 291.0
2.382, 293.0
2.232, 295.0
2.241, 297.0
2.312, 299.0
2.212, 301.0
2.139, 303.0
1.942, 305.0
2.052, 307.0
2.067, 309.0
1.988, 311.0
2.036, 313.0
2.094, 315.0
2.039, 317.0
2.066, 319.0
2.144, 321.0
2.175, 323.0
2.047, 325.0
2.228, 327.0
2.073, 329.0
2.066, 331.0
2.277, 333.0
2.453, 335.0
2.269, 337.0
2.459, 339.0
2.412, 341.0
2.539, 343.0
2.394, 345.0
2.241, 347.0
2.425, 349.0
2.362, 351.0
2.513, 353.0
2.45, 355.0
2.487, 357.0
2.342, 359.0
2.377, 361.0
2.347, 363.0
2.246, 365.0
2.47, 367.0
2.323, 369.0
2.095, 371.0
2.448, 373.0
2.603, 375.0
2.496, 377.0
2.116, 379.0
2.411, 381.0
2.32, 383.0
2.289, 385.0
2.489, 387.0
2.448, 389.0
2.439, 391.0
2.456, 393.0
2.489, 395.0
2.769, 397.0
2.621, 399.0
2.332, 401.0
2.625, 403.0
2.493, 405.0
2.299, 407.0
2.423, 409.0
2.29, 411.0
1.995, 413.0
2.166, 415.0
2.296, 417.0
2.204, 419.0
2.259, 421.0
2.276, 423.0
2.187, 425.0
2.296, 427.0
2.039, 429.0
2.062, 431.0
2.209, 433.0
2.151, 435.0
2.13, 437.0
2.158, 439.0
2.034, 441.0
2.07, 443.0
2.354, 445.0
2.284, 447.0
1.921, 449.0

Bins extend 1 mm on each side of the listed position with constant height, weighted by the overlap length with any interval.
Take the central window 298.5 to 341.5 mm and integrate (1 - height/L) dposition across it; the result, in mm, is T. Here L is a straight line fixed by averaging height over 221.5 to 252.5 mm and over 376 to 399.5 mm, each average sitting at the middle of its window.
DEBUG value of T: 4.0 mm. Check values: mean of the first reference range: 2.3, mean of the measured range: 2.16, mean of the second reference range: 2.44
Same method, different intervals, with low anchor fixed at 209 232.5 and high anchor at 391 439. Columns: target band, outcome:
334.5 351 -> -0.9 mm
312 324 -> 0.9 mm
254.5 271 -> -0.5 mm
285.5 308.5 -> 0.1 mm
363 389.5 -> -0.9 mm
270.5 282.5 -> 0.1 mm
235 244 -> -0.4 mm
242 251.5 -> -0.3 mm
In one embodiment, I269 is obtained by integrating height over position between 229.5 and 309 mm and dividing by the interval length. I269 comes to 2.27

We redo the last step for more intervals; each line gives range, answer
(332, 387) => 2.38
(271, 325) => 2.19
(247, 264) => 2.39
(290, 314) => 2.18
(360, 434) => 2.34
